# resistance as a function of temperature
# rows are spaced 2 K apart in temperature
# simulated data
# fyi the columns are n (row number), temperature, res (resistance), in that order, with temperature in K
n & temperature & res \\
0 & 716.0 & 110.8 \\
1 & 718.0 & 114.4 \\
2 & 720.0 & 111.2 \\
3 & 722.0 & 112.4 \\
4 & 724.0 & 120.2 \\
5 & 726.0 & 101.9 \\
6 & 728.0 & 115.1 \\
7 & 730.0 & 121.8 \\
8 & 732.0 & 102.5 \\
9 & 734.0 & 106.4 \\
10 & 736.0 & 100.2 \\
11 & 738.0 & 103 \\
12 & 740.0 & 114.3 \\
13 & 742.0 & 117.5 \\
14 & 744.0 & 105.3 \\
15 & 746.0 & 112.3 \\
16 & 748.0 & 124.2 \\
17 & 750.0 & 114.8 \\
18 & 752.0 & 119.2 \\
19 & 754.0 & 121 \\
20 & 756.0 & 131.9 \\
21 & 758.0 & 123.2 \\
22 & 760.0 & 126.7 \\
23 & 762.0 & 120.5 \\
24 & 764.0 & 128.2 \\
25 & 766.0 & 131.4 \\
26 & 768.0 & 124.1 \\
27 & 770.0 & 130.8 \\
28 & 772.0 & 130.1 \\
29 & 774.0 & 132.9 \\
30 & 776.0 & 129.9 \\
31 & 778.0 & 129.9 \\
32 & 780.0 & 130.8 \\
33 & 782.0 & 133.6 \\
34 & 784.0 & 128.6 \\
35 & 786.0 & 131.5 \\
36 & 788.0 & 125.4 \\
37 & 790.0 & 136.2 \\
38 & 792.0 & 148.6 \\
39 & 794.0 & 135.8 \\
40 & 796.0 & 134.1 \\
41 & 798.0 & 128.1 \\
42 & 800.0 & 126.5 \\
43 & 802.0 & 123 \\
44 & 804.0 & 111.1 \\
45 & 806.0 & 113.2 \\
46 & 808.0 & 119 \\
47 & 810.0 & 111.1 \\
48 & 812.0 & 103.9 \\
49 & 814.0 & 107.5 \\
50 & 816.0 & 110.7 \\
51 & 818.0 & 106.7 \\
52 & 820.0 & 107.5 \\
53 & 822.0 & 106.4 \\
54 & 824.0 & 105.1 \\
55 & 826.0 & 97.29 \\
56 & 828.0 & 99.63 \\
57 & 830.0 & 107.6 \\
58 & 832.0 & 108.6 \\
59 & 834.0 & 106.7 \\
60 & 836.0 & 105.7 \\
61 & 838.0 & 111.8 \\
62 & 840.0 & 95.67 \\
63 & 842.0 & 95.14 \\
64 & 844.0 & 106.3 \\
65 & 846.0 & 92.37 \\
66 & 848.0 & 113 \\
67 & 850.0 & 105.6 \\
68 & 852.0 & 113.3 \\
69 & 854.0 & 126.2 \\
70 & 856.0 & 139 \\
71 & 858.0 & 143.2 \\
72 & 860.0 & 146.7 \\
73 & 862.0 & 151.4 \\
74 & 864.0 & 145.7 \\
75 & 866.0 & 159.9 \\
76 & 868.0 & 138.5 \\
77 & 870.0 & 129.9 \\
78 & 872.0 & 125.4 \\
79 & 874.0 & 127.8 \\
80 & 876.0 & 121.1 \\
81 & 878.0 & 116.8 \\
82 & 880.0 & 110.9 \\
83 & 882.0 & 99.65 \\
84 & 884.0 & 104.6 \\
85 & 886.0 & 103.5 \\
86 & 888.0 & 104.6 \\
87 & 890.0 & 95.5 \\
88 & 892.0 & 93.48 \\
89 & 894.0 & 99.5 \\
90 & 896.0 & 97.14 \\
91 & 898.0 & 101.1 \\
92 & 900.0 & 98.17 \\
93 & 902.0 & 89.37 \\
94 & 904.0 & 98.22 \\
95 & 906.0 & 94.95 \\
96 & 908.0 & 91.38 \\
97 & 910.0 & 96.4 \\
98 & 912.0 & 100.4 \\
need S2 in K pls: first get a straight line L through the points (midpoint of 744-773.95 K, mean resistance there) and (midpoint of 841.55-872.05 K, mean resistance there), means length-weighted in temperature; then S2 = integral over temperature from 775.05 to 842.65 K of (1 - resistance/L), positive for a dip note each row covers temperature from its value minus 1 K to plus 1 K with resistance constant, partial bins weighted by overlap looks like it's 4.7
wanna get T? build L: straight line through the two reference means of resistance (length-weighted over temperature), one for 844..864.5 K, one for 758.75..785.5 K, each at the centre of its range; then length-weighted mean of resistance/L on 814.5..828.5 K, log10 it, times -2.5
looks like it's 0.21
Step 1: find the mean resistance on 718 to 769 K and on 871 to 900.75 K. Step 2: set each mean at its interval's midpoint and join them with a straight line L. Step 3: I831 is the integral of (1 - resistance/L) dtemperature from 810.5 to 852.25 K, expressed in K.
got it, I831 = 2.0 K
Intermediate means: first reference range 116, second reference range 107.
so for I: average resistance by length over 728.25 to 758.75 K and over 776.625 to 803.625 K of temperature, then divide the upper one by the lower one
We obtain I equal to 1.15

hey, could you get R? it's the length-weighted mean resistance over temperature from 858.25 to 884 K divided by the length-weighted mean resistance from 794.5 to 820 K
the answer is 1.12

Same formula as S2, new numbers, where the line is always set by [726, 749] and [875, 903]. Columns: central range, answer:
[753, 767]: -2.1 K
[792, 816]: -2.9 K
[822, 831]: 0.3 K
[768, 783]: -3.0 K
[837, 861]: -2.5 K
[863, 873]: -3.5 K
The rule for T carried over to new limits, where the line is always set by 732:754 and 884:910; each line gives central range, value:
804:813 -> -0.06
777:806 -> -0.21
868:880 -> -0.24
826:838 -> -0.02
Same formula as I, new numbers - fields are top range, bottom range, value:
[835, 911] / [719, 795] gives 0.93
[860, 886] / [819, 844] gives 1.23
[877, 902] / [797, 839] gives 0.92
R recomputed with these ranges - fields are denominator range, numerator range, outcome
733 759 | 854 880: 1.18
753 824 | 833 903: 0.93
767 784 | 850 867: 1.06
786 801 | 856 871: 1.08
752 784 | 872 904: 0.82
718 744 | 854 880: 1.23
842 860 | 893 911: 0.82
